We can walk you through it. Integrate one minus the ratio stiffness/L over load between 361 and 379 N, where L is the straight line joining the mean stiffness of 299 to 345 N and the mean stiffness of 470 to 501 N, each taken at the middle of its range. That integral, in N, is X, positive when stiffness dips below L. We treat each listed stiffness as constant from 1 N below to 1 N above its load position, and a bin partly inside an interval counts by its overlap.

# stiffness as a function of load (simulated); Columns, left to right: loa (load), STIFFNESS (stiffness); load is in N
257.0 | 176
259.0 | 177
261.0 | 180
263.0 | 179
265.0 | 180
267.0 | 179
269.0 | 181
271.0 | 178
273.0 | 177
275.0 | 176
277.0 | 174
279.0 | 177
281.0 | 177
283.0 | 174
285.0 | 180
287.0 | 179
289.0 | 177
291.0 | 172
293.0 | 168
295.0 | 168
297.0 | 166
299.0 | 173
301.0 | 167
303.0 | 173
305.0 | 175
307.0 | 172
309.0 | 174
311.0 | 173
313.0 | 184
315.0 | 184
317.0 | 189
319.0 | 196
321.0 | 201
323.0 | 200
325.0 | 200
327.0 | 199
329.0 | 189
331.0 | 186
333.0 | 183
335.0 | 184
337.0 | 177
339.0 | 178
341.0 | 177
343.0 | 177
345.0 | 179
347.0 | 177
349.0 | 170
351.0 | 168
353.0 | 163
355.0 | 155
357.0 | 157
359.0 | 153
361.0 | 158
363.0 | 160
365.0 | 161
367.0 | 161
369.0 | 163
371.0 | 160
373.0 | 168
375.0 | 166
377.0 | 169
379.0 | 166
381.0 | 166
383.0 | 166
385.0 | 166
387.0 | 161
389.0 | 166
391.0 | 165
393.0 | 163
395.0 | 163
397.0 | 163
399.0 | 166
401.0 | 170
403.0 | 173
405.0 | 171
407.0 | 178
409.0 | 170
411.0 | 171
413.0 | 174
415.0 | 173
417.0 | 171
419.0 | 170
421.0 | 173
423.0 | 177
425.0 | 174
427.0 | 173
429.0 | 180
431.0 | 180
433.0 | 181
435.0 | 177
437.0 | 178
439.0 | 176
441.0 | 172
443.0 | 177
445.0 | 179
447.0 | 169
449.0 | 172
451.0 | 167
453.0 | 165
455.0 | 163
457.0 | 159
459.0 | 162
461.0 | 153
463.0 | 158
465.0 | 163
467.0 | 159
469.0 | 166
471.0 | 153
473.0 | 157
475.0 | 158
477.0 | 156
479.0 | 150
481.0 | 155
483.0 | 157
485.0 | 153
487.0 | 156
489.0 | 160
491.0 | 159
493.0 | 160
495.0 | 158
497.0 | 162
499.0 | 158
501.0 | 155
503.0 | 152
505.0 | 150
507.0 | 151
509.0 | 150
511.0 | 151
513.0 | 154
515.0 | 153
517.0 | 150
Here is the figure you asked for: 1.2 N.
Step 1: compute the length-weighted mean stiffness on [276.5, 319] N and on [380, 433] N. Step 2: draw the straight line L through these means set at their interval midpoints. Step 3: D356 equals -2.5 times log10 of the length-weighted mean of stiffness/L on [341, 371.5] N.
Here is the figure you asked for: 0.05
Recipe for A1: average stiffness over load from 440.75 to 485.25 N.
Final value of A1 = 162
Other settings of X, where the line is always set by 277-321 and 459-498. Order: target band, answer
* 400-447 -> -3.2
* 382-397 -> 0.3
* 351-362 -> 0.8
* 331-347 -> -0.7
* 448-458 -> -0.3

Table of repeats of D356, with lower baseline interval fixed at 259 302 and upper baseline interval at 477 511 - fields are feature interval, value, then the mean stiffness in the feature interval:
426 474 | -0.06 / 168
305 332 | -0.10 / 188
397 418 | -0.05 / 171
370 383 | 0.00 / 166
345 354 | -0.01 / 171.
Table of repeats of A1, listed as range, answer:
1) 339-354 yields 173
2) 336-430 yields 168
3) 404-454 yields 174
